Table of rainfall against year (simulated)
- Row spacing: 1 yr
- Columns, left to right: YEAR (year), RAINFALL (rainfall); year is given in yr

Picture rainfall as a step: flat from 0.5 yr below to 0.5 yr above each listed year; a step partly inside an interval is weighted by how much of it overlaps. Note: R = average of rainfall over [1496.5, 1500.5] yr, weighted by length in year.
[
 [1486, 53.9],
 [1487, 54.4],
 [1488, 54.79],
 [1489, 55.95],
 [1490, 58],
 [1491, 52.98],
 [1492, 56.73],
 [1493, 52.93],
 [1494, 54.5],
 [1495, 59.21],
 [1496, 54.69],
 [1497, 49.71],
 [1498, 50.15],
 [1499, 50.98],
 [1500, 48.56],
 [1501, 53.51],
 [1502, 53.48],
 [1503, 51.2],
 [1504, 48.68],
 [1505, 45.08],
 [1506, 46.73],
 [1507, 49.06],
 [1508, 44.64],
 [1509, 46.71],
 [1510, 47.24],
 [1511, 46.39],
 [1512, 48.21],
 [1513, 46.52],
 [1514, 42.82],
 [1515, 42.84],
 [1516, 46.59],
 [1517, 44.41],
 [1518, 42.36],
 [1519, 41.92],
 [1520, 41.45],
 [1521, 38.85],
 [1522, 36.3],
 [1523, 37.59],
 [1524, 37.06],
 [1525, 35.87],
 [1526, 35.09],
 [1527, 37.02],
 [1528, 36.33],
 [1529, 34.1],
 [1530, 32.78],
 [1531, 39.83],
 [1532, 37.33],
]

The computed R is 49.9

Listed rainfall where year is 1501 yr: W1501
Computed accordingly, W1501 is 53.51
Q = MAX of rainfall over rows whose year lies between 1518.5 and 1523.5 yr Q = 41.92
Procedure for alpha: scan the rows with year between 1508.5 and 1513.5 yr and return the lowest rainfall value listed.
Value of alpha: 46.39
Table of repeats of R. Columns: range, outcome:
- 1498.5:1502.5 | 51.6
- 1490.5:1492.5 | 54.9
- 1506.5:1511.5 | 46.8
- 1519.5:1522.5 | 38.9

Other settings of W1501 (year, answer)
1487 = 54.4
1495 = 59.21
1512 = 48.21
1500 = 48.56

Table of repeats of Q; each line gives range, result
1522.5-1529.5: 37.59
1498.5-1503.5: 53.51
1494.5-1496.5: 59.21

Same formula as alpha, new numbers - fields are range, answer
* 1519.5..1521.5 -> 38.85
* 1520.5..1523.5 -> 36.3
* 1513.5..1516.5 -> 42.82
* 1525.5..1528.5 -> 35.09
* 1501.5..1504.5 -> 48.68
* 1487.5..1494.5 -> 52.93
